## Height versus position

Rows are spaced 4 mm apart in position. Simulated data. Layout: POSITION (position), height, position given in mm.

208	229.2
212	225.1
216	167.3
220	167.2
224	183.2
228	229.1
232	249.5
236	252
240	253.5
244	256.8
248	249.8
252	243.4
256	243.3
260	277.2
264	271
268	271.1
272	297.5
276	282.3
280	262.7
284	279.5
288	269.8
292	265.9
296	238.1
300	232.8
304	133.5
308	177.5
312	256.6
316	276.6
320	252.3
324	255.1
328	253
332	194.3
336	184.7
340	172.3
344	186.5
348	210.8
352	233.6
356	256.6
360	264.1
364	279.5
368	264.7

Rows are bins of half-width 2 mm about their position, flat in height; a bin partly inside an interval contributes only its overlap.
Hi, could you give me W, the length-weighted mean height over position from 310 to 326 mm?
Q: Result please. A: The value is 260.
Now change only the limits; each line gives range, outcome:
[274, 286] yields 275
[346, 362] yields 241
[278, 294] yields 269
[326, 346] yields 198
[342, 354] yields 210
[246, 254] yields 247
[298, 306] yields 183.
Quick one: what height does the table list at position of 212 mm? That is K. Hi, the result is 225.1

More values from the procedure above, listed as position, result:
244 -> 256.8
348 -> 210.8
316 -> 276.6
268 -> 271.1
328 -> 253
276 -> 282.3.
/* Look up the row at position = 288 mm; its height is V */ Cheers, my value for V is 269.8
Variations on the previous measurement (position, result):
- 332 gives 194.3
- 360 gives 264.1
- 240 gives 253.5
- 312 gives 256.6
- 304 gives 133.5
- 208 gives 229.2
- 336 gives 184.7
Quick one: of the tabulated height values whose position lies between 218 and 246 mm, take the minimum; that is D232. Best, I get 167.2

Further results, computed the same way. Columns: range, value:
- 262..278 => 271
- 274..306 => 133.5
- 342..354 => 186.5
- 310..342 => 172.3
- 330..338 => 184.7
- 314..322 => 252.3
